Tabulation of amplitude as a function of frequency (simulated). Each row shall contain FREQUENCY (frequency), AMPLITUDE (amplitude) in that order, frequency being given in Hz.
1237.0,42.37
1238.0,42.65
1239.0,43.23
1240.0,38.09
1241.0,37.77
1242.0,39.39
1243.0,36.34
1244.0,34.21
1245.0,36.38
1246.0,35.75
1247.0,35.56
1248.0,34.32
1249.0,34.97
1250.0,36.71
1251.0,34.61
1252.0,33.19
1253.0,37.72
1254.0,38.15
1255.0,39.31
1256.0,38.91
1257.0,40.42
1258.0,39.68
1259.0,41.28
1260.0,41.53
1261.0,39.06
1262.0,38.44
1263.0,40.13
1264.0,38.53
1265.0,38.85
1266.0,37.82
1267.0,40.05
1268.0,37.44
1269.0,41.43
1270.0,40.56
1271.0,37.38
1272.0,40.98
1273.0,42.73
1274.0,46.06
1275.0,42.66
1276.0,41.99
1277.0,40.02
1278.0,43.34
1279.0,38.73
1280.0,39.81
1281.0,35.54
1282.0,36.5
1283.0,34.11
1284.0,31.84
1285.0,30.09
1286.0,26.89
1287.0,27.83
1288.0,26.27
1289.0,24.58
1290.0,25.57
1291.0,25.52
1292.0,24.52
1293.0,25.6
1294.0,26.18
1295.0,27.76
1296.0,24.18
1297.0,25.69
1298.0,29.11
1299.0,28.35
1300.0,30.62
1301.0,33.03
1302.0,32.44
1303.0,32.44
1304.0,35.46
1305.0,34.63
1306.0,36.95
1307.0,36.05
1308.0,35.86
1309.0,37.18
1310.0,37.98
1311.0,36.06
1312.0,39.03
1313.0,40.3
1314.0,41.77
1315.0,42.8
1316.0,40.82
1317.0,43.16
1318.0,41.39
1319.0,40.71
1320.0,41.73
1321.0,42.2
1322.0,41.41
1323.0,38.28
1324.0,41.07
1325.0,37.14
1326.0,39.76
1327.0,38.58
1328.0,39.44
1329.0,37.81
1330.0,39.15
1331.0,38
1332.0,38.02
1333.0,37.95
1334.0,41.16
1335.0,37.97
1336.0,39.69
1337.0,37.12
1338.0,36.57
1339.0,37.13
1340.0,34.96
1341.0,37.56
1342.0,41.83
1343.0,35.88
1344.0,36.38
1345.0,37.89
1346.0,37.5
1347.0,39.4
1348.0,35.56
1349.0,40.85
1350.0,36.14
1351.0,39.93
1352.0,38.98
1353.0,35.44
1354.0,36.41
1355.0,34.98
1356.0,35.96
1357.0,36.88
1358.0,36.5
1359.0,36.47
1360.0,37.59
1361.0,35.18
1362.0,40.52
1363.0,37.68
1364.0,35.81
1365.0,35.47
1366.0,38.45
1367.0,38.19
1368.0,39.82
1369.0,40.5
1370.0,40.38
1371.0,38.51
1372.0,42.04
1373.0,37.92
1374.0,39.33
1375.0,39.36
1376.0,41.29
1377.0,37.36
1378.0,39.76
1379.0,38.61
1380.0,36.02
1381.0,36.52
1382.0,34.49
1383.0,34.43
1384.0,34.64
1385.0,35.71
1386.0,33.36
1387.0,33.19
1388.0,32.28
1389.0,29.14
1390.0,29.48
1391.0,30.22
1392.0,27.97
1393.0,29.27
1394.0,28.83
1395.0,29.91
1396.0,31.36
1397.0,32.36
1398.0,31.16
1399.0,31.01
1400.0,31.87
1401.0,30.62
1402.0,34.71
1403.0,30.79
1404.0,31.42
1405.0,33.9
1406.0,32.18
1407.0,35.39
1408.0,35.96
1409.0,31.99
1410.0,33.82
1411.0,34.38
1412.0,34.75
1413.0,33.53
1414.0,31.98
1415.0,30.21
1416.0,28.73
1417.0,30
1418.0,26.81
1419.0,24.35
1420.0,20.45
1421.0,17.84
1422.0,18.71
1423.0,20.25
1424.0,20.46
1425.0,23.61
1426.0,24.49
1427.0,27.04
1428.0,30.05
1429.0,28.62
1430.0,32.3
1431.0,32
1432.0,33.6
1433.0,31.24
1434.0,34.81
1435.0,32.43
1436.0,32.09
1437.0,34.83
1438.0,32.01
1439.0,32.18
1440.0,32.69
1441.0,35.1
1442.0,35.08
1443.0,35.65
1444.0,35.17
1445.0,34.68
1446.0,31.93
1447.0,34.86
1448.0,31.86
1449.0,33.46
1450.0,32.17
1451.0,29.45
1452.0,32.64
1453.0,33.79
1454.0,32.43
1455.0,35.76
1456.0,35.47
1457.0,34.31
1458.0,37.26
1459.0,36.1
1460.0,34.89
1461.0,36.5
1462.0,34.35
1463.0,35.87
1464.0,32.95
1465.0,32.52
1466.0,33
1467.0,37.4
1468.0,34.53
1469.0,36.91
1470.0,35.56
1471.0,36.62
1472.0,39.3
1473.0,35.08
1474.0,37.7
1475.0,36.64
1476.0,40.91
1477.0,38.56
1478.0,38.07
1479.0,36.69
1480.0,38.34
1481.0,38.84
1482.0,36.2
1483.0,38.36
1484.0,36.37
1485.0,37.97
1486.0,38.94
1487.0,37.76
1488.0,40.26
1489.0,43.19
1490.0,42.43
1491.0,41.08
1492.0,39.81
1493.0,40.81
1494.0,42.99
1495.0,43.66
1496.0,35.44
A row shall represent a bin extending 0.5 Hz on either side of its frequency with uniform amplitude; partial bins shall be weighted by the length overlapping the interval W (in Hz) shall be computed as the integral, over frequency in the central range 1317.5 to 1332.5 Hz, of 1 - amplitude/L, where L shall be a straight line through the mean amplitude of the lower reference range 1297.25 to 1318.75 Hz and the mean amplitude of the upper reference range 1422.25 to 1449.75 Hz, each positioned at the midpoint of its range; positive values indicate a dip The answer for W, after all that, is -1.7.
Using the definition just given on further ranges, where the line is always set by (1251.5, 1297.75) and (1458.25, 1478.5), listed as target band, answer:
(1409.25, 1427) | 4.5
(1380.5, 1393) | 1.2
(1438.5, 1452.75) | 1.1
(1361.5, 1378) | -1.4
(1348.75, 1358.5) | -0.4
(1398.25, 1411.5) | 1.1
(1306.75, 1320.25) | -1.5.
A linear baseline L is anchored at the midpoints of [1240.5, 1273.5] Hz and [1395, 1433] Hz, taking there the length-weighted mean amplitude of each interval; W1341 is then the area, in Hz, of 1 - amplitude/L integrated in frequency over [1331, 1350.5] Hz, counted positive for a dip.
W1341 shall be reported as -2.5 Hz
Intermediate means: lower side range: 38.2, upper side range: 29.6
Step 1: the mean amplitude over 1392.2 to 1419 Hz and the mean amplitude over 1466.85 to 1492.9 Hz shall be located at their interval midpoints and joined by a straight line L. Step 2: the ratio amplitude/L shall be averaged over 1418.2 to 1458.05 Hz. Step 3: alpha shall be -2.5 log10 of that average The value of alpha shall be 0.14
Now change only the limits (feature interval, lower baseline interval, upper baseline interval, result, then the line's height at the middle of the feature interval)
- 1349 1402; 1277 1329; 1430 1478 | -0.03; 34.6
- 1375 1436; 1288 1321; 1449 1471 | 0.10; 34.2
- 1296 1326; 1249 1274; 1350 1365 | 0.03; 37.9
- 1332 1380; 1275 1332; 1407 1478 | -0.12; 34.1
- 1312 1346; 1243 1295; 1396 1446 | -0.16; 33.9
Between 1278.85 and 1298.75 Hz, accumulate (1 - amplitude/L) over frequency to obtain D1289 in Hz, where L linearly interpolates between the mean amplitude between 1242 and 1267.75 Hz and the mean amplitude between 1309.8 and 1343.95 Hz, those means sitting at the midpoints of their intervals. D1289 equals 4.8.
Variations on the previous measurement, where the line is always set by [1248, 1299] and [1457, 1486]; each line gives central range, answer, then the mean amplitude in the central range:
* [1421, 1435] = 3.5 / 27.3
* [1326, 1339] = -1.0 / 38.5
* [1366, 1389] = -0.8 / 37.3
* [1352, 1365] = -0.3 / 36.7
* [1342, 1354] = -0.7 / 37.8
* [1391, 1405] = 2.0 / 31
